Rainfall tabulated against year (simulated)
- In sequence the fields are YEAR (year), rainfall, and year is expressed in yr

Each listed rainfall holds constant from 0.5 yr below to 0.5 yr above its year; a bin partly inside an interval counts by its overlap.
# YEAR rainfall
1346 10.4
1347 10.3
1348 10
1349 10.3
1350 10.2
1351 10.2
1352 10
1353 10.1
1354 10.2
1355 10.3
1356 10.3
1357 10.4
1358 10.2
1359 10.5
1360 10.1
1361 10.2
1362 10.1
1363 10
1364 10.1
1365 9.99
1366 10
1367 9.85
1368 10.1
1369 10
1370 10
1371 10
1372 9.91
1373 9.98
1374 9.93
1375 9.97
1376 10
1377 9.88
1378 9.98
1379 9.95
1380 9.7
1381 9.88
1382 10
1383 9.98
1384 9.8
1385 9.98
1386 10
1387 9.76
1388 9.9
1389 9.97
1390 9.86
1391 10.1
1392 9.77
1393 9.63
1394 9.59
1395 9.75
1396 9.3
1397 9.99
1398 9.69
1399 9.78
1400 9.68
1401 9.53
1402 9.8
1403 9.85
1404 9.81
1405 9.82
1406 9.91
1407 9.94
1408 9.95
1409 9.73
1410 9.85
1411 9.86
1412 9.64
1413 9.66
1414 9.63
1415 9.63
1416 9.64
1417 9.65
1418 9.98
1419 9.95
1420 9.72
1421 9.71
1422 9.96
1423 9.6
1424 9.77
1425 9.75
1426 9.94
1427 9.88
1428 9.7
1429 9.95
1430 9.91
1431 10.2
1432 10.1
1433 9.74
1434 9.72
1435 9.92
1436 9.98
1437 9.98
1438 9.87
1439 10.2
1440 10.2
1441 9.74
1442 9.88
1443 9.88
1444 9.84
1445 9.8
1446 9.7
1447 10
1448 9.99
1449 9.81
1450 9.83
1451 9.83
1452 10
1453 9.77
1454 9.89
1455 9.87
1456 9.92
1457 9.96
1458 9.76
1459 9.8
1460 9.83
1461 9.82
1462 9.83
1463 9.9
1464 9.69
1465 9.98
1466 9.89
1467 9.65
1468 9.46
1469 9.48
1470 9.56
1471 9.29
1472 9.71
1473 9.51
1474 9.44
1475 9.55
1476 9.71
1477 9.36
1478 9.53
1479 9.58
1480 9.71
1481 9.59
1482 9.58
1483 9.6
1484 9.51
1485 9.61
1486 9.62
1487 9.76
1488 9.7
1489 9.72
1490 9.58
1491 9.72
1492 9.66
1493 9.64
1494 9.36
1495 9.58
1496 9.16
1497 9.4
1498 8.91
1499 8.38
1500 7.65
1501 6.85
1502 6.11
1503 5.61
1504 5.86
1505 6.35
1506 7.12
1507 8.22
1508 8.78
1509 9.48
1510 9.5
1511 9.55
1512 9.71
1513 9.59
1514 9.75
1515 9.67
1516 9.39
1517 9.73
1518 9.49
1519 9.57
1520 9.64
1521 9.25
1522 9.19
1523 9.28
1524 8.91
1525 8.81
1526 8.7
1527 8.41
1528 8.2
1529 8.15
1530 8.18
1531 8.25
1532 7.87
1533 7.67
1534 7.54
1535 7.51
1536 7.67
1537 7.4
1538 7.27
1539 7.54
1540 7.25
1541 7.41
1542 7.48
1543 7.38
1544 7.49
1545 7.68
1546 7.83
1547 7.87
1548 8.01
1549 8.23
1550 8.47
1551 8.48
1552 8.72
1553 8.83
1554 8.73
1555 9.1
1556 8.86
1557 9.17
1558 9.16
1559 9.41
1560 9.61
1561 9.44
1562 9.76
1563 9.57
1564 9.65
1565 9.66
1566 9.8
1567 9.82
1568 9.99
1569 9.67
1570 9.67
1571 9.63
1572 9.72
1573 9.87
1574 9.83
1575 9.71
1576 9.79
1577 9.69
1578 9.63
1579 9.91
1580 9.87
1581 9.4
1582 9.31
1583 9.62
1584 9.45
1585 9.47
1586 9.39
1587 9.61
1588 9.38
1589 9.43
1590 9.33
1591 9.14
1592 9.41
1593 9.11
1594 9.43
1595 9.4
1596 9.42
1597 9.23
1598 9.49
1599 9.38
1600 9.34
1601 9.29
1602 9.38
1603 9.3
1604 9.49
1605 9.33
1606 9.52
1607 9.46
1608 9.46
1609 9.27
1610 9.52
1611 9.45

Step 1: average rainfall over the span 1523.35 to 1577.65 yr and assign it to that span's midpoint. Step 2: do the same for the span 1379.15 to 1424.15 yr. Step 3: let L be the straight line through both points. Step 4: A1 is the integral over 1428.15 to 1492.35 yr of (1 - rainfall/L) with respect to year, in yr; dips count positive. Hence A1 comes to -2.8 yr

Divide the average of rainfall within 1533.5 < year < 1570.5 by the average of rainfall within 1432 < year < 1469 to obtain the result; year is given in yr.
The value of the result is 0.87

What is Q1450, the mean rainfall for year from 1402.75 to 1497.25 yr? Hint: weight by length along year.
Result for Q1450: 9.76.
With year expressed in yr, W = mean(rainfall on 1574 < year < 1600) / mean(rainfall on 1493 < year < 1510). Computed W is 1.2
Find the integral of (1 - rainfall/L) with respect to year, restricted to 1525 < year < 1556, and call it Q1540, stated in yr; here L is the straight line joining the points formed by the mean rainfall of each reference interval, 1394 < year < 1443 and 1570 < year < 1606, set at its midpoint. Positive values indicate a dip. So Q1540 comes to 5.1 yr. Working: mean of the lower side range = 9.82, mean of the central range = 8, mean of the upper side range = 9.49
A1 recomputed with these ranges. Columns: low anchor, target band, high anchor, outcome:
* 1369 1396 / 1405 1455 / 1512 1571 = -1.7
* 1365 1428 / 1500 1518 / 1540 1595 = 2.0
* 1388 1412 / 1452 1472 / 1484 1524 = -1.1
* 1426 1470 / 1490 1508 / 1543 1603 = 2.7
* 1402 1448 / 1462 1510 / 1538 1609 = 2.5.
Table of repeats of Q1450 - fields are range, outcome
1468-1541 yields 8.82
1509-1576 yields 8.84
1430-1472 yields 9.84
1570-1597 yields 9.53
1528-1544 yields 7.65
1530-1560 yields 8.11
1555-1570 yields 9.53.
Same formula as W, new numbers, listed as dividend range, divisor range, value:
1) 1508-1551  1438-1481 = 0.87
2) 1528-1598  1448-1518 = 0.96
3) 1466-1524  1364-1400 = 0.92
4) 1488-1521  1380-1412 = 0.90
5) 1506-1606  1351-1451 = 0.91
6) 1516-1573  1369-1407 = 0.88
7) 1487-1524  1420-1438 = 0.90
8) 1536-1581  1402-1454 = 0.90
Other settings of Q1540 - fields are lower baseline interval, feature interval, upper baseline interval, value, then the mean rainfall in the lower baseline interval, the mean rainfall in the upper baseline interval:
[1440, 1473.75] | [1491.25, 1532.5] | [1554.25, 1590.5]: 4.3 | 9.79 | 9.56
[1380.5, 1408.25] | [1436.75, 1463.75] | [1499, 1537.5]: -2.1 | 9.82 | 8.38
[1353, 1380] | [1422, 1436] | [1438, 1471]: 0.0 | 10.1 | 9.83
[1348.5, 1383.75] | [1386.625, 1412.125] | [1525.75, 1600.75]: 0.2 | 10.1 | 8.91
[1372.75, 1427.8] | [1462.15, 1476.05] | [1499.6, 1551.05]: -1.1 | 9.82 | 8.21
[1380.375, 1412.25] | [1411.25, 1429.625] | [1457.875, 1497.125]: 0.0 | 9.82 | 9.62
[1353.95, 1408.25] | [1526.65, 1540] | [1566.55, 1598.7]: 2.6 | 9.94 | 9.56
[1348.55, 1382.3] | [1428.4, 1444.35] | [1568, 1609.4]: -0.1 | 10.1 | 9.5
